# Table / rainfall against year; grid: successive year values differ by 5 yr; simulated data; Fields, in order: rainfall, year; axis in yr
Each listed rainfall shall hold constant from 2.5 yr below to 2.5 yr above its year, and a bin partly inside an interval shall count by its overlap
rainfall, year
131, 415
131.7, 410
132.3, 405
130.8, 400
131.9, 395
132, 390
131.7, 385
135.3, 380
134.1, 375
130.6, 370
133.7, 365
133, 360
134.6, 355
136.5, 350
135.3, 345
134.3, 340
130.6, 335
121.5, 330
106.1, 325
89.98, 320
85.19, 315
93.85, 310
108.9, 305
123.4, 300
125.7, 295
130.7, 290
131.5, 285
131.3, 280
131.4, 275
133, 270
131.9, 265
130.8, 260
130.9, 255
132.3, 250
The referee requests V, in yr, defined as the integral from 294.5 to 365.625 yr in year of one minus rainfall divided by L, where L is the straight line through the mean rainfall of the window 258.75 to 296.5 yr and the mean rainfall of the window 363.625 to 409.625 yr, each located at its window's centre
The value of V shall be 6.87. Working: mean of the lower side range 131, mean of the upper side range 132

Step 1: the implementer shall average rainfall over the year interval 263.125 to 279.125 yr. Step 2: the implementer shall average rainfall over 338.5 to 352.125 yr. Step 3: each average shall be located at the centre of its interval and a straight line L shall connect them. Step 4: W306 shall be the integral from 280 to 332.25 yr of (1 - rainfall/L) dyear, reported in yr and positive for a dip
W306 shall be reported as 8.2 yr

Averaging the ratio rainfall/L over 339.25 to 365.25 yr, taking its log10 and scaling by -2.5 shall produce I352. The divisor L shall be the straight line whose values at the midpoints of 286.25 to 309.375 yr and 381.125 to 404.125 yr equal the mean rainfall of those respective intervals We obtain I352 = -0.06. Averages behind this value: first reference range 120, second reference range 132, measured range 135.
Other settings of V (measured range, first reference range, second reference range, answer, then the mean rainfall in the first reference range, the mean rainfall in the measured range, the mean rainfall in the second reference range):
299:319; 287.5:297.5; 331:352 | 4.54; 128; 100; 133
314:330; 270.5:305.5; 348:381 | 3.86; 128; 98.9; 134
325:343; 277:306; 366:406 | 0.44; 126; 126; 132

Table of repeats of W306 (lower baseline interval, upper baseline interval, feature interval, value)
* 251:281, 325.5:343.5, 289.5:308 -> 1.26 yr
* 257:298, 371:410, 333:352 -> -0.36 yr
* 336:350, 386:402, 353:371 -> 0.05 yr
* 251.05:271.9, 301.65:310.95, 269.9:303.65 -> -3.57 yr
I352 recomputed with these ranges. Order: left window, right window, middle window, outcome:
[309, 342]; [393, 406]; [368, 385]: -0.07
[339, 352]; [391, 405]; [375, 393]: 0.00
